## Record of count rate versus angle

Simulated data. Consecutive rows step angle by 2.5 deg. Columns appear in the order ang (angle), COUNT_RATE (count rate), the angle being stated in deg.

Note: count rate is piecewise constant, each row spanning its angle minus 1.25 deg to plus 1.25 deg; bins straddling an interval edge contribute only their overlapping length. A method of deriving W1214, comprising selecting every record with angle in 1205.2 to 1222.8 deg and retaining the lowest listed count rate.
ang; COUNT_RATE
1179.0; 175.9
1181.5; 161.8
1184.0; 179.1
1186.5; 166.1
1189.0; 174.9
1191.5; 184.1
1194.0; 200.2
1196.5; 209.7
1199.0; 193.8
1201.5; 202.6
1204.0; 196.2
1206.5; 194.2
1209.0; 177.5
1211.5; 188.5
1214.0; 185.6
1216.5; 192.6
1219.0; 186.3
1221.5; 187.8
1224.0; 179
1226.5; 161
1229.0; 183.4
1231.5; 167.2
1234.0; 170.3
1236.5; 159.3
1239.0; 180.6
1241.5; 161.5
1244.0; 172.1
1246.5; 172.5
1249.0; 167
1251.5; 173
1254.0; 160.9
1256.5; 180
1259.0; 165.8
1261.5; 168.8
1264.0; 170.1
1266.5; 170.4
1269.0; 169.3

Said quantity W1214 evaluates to 177.5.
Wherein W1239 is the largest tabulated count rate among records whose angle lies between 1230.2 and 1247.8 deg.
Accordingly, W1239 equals 180.6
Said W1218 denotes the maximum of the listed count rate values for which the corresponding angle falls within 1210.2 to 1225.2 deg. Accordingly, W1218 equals 192.6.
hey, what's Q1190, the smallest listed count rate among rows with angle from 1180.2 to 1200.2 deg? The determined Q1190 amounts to 161.8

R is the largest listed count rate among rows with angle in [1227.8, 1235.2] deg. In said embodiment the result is 183.4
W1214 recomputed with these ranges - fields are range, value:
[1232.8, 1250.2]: 159.3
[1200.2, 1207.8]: 194.2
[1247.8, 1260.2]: 160.9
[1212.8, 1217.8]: 185.6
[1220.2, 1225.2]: 179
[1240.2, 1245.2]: 161.5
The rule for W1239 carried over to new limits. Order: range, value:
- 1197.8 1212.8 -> 202.6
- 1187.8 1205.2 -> 209.7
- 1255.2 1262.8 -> 180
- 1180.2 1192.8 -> 184.1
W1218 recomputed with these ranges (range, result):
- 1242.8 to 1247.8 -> 172.5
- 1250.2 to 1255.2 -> 173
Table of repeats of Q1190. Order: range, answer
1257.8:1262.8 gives 165.8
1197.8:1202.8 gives 193.8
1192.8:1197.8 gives 200.2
